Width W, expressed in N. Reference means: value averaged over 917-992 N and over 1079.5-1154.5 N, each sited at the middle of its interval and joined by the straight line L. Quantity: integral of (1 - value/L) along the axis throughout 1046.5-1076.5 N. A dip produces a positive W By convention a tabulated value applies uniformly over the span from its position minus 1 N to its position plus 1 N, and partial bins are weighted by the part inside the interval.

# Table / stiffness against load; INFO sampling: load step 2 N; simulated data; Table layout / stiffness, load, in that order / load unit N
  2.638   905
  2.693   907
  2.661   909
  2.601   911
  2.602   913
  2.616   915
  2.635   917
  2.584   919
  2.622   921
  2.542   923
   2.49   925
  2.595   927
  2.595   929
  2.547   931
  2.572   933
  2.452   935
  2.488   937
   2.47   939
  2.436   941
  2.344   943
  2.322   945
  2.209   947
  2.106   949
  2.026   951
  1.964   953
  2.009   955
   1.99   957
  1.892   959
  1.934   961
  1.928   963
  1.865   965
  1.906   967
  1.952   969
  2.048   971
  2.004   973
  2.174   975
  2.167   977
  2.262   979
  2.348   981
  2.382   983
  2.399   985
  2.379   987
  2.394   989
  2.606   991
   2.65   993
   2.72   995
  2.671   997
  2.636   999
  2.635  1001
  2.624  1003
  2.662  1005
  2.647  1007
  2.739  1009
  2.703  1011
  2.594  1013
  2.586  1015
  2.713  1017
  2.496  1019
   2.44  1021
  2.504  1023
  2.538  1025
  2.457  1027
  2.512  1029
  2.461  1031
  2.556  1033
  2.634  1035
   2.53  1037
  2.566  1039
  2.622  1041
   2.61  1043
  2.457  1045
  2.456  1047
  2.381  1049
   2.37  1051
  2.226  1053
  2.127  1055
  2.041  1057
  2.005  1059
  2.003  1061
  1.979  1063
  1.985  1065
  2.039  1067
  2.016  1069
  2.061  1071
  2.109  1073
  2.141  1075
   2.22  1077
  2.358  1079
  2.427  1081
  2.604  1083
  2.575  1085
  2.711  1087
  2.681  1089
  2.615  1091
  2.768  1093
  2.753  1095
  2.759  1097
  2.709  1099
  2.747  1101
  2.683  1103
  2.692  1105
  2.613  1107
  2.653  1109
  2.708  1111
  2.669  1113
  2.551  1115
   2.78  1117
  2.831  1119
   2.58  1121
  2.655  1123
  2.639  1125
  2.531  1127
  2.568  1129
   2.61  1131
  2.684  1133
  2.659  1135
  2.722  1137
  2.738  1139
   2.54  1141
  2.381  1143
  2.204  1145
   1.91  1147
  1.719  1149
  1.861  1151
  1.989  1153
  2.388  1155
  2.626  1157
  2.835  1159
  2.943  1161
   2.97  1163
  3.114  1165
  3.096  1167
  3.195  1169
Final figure 4.0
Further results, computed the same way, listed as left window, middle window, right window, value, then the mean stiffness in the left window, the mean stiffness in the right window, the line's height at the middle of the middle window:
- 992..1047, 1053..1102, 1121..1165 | 3.80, 2.59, 2.5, 2.55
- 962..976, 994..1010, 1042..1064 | -4.47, 1.98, 2.24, 2.08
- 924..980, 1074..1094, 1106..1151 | -0.51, 2.21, 2.53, 2.45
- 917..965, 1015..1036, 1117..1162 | -1.31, 2.31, 2.49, 2.38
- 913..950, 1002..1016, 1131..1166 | -0.93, 2.48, 2.49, 2.49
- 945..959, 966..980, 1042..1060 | 0.24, 2.06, 2.3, 2.11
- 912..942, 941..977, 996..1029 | 7.21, 2.55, 2.6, 2.57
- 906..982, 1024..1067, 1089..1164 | 1.83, 2.31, 2.58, 2.46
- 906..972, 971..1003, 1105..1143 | -0.18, 2.32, 2.65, 2.41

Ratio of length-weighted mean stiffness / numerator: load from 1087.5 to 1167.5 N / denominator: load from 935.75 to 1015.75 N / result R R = 1.12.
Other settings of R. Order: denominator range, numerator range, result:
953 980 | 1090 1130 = 1.33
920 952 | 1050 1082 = 0.88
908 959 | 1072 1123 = 1.08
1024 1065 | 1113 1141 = 1.12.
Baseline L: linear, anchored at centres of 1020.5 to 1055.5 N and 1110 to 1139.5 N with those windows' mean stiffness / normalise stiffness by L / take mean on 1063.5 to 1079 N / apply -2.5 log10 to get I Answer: 0.21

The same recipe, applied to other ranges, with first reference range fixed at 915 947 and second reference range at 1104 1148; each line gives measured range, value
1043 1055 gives 0.079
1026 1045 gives 0.002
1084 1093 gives -0.036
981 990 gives 0.064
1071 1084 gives 0.124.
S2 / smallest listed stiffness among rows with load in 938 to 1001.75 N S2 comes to 1.865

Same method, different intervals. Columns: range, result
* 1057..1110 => 1.979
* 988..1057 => 2.041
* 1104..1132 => 2.531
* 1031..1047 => 2.456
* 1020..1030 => 2.44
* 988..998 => 2.394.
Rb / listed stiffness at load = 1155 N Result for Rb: 2.388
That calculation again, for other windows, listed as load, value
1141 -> 2.54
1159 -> 2.835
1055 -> 2.127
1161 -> 2.943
